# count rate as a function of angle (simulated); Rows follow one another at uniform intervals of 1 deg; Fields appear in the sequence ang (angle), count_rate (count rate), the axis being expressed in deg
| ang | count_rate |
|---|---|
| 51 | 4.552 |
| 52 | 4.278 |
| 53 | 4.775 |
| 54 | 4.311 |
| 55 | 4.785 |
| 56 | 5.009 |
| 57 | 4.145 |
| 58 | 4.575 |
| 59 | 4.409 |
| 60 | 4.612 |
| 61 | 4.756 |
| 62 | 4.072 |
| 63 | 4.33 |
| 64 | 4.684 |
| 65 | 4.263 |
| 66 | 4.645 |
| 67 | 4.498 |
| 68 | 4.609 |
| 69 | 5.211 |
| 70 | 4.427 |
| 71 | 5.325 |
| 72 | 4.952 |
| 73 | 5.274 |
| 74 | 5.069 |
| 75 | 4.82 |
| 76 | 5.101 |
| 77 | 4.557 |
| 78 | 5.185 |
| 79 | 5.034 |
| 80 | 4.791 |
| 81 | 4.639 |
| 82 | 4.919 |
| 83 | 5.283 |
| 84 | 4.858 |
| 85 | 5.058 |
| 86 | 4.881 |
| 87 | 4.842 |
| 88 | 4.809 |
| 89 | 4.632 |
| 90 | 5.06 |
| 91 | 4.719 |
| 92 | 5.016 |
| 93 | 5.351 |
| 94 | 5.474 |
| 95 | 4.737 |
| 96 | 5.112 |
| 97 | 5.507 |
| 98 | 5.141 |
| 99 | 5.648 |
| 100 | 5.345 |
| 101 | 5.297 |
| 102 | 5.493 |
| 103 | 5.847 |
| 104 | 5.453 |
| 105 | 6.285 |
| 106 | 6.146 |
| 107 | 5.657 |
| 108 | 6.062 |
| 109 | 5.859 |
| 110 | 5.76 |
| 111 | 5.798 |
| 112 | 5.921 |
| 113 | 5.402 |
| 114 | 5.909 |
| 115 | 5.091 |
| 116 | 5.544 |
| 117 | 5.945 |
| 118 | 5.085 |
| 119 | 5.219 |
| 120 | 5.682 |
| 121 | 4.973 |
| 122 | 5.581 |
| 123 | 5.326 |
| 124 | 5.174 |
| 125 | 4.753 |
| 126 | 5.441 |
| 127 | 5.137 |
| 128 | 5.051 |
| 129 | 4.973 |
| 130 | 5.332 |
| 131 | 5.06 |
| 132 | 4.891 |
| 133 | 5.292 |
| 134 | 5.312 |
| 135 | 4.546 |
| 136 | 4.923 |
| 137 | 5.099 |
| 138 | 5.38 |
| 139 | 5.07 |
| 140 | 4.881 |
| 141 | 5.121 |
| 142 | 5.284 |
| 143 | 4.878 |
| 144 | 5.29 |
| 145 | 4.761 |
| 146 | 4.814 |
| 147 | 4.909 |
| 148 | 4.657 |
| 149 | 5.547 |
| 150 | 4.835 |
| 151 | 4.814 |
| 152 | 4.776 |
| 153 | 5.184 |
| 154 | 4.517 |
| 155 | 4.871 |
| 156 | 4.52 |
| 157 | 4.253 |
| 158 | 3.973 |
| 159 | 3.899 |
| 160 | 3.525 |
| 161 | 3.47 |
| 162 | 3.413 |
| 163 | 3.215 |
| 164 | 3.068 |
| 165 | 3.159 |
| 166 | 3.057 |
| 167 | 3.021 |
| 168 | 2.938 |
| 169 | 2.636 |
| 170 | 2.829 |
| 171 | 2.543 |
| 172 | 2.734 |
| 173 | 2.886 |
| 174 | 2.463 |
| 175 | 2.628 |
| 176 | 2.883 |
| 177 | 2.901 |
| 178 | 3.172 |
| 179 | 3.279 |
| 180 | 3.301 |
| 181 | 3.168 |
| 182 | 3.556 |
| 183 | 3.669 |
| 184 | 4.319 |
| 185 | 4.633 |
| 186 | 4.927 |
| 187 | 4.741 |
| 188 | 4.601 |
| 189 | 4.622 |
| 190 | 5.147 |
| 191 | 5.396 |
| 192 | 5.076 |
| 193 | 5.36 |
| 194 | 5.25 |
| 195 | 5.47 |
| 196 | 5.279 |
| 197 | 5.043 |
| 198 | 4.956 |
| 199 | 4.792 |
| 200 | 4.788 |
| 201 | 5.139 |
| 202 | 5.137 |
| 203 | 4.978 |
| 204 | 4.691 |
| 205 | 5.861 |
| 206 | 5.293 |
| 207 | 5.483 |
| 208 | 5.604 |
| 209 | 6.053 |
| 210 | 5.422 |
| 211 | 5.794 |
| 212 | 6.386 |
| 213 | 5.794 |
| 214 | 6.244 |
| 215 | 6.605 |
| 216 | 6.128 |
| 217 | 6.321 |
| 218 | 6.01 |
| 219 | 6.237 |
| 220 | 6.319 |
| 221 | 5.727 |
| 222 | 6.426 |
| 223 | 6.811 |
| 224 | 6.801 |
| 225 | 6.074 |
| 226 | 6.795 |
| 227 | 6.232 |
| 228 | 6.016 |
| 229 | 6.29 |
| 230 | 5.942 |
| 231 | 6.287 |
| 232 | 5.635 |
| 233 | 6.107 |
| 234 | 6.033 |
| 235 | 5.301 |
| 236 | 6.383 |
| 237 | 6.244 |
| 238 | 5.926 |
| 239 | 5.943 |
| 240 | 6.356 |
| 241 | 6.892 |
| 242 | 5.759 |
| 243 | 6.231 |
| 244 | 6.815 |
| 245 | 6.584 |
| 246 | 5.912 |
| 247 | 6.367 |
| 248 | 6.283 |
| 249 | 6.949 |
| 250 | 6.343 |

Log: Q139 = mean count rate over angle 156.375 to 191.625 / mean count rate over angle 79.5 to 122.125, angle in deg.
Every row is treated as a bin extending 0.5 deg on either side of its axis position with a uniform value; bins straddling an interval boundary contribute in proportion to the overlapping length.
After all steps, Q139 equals 0.66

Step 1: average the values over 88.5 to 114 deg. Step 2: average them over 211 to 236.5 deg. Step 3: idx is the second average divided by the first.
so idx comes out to 1.13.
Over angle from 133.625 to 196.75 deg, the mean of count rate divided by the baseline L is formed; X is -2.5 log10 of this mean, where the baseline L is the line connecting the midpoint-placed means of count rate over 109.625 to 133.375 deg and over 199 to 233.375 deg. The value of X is 0.31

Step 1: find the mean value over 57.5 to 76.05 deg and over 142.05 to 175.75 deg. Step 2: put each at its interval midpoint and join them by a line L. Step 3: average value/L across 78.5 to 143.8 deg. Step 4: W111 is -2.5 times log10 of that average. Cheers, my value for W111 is -0.22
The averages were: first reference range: 4.71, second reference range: 3.89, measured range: 5.26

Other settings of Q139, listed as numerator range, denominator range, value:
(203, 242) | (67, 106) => 1.18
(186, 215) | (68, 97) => 1.07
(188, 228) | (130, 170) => 1.28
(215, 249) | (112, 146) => 1.20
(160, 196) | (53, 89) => 0.78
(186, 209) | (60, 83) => 1.07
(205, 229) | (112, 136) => 1.16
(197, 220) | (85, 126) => 1.04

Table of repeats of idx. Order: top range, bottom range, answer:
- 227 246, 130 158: 1.25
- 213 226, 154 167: 1.70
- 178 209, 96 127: 0.86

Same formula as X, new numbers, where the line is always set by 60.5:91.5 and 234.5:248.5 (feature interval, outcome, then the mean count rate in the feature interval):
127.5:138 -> 0.049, 5.06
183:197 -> 0.170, 4.94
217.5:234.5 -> -0.024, 6.22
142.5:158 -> 0.133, 4.81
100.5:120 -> -0.115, 5.67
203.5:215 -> 0.039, 5.73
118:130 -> 0.002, 5.21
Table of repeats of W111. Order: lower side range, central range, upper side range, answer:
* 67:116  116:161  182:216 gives 0.06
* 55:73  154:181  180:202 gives 0.40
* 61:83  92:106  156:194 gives -0.21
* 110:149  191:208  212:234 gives 0.15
